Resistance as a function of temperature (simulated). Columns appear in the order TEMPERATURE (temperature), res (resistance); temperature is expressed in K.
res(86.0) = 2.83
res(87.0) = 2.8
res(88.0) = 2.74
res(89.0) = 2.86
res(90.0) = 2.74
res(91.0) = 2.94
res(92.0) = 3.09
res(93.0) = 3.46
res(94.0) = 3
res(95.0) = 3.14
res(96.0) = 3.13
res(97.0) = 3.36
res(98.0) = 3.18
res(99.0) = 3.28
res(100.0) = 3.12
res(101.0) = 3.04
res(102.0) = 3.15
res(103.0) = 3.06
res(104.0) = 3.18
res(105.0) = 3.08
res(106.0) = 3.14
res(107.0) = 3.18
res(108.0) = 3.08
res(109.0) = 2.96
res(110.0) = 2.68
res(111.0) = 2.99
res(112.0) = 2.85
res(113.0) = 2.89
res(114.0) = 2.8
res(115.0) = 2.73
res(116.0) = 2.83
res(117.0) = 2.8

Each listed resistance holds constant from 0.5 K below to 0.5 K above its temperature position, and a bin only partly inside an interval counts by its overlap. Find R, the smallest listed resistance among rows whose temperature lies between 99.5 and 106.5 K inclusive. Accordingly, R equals 3.04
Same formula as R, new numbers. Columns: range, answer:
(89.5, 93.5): 2.74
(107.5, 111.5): 2.68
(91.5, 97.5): 3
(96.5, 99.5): 3.18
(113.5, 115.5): 2.73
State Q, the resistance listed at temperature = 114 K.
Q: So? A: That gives 2.8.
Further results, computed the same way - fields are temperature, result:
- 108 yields 3.08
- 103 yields 3.06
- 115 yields 2.73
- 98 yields 3.18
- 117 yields 2.8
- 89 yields 2.86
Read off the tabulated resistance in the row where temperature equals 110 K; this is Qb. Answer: 2.68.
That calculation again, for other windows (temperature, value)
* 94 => 3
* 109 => 2.96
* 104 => 3.18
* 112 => 2.85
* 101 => 3.04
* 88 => 2.74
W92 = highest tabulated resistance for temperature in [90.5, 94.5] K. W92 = 3.46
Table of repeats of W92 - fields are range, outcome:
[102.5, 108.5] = 3.18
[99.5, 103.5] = 3.15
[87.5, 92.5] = 3.09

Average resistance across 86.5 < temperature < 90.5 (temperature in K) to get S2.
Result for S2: 2.78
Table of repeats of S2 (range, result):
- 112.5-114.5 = 2.84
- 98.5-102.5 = 3.15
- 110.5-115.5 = 2.85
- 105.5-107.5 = 3.16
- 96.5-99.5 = 3.27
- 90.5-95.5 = 3.13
